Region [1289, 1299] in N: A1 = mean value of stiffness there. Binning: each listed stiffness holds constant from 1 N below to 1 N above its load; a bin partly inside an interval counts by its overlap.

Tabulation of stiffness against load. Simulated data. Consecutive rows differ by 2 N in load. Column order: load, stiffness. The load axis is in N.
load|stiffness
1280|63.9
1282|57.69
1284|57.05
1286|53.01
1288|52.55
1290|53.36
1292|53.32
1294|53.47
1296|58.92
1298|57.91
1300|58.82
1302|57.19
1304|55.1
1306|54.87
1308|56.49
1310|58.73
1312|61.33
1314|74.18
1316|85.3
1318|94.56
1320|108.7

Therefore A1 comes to 55.4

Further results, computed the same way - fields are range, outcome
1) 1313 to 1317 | 79.7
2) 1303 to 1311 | 56.3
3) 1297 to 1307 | 56.8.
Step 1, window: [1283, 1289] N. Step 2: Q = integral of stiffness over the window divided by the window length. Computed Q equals 54.2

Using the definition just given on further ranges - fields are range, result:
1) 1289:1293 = 53.3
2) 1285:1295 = 53.1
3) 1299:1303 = 58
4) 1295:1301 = 58.6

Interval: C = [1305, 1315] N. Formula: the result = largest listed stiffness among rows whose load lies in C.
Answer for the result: 74.18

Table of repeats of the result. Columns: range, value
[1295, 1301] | 58.92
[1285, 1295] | 53.47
